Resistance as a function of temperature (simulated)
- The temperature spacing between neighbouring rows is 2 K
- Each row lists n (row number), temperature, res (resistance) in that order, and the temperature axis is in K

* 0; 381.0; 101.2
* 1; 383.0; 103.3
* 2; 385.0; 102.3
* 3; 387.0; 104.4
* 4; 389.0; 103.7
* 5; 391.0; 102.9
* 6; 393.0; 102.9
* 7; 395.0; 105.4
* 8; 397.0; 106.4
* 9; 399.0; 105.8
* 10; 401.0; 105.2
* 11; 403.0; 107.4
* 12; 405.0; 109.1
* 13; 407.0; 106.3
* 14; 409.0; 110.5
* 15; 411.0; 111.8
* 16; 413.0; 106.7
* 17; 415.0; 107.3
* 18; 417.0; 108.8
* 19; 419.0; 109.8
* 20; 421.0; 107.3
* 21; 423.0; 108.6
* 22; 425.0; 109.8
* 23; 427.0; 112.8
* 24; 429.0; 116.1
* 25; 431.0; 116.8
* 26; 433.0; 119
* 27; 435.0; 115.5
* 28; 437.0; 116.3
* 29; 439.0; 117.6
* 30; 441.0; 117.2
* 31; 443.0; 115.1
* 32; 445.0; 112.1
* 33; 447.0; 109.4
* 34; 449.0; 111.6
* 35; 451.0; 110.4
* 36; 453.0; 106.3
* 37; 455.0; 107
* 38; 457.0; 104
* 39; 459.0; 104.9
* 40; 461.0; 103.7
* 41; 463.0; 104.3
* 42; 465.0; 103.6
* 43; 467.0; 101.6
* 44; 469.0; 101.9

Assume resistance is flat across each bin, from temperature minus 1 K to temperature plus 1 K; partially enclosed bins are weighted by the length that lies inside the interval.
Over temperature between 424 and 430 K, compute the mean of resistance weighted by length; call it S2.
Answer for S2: 113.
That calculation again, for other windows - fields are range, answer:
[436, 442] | 117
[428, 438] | 117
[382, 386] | 103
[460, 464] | 104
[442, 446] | 114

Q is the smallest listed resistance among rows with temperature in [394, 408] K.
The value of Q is 105.2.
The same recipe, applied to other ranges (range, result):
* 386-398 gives 102.9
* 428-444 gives 115.1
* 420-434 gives 107.3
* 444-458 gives 104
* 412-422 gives 106.7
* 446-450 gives 109.4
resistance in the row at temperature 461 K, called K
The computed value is 103.7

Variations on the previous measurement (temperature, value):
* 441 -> 117.2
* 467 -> 101.6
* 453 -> 106.3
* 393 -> 102.9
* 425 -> 109.8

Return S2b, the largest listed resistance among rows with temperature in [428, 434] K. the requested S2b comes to 119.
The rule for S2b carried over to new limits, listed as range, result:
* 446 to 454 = 111.6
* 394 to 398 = 106.4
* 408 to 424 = 111.8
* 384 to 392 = 104.4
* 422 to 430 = 116.1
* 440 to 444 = 117.2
